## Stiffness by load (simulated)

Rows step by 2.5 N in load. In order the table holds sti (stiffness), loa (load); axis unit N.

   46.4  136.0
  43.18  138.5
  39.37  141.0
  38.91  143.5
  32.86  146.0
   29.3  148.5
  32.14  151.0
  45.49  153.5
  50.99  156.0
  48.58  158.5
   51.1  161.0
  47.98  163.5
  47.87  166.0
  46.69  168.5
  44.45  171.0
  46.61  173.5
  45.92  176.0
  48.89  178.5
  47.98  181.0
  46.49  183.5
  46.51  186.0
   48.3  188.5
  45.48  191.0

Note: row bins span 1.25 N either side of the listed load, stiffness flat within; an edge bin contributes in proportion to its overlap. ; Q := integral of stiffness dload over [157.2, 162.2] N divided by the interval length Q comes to 49.8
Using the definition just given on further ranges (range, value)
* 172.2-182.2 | 47.3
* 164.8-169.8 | 47.2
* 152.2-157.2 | 48.1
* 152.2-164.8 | 48.8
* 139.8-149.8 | 35.1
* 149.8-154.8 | 39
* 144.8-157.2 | 38.1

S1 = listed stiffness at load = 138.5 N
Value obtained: 43.18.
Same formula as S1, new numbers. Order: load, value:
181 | 47.98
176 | 45.92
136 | 46.4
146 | 32.86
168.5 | 46.69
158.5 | 48.58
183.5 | 46.49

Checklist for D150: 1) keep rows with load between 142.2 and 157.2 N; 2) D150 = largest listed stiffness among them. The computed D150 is 50.99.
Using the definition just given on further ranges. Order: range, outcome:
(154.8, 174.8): 51.1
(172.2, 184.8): 48.89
